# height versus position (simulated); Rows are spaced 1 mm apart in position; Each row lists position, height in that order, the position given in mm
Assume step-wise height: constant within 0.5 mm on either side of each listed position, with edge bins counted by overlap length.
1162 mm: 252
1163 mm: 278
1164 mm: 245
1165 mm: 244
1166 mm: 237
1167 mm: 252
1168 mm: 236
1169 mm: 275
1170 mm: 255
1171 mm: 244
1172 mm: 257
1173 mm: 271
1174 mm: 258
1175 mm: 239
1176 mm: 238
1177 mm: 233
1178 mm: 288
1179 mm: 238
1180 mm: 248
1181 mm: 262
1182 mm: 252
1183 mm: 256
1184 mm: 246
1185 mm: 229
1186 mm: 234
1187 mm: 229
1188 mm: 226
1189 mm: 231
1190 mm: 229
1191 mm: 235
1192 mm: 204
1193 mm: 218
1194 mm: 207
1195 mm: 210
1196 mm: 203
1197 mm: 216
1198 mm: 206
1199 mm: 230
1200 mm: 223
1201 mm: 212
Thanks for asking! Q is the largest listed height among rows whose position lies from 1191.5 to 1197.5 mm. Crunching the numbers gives 218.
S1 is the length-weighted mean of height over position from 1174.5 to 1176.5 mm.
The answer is 238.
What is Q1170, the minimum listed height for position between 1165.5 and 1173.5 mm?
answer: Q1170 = 236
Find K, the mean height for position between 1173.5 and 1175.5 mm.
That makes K 248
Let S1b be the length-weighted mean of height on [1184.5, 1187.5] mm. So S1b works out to 231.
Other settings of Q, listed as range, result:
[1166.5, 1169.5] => 275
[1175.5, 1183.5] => 288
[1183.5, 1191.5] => 246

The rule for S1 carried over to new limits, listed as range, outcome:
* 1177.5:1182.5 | 258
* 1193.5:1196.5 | 207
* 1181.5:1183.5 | 254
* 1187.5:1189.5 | 228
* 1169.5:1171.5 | 250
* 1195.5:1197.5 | 210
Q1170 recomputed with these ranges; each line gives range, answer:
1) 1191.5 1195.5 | 204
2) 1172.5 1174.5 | 258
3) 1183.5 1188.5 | 226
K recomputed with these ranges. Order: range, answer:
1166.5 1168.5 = 244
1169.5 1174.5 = 257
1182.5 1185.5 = 244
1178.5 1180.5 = 243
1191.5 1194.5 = 210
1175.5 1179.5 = 249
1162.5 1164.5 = 262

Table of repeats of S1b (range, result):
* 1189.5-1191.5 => 232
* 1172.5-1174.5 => 264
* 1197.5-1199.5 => 218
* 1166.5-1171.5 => 252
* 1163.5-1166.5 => 242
